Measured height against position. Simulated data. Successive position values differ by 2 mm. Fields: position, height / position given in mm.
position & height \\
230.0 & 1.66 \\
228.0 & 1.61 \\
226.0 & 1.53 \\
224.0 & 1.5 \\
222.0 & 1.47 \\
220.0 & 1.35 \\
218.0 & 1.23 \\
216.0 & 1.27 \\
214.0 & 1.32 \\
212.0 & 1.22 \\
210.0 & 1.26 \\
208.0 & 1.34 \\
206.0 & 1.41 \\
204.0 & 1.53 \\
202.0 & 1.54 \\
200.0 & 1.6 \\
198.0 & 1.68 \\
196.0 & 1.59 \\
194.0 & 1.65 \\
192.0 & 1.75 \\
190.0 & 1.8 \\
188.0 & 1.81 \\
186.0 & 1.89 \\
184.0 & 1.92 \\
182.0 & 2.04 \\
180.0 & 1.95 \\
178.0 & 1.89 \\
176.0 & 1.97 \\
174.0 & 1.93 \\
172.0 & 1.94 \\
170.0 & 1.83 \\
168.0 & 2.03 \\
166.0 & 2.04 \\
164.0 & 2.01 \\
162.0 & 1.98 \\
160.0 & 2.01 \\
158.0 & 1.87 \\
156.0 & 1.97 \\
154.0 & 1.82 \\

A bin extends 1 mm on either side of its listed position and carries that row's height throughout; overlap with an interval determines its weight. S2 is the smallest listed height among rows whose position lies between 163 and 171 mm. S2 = 1.83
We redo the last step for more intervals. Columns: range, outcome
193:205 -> 1.53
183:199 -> 1.59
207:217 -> 1.22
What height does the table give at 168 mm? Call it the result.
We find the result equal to 2.03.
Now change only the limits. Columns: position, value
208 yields 1.34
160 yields 2.01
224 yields 1.5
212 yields 1.22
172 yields 1.94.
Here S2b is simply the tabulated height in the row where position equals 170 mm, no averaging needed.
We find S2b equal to 1.83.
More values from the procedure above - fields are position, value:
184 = 1.92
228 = 1.61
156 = 1.97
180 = 1.95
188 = 1.81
